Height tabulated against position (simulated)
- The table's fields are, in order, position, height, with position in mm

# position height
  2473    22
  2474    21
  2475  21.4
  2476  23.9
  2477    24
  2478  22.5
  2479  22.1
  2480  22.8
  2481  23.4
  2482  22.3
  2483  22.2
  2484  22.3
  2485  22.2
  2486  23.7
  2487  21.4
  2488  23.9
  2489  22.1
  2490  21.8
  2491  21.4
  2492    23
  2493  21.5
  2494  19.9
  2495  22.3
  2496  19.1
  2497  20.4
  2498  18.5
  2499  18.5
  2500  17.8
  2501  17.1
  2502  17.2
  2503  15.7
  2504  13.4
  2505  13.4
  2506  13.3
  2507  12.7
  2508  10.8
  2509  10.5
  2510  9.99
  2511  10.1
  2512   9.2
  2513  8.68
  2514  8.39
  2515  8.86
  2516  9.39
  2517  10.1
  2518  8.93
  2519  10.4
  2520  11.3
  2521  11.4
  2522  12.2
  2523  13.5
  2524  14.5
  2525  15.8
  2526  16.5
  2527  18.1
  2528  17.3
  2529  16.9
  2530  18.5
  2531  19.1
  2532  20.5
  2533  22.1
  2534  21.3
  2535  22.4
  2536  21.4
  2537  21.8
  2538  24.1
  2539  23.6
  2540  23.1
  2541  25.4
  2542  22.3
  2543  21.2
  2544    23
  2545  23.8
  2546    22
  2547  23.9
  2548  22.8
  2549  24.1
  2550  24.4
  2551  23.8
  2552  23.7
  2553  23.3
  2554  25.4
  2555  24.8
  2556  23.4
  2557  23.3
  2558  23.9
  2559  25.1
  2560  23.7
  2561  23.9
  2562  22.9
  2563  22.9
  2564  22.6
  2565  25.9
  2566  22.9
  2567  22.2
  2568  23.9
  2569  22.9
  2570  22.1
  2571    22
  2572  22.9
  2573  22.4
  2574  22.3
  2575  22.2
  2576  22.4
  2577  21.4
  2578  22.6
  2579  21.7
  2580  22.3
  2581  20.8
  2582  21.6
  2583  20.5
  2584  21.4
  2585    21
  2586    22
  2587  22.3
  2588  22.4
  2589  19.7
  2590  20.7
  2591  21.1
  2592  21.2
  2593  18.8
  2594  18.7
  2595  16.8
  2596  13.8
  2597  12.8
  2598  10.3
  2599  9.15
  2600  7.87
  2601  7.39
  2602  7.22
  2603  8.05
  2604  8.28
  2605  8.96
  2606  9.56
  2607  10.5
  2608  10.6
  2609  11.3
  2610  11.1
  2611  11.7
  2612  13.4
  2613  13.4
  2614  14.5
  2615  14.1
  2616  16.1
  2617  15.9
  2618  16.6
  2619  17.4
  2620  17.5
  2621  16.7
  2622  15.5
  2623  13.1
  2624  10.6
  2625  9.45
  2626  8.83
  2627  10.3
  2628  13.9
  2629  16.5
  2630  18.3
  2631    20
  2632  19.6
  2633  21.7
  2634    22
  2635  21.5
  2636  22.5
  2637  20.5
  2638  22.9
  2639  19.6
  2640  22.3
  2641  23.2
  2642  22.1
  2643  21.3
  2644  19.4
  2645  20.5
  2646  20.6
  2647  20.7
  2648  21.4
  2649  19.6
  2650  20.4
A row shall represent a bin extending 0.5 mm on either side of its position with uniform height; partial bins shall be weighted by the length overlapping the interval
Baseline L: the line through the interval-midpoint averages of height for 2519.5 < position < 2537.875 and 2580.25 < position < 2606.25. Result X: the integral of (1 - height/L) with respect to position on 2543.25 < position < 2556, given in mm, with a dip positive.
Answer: -4.9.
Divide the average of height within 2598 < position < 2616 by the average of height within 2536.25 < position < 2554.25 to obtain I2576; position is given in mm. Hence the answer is 0.5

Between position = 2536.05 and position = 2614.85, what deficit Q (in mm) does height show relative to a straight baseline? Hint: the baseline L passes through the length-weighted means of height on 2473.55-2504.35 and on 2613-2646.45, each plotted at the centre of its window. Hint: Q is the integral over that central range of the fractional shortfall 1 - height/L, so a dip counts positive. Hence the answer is -2.28 mm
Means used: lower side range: 21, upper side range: 17.7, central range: 19.6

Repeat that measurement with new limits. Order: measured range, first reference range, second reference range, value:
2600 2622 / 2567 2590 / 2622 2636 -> 6.8 mm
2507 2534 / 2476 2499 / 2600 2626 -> 8.2 mm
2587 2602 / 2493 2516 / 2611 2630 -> -1.6 mm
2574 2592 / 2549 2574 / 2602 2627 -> -2.4 mm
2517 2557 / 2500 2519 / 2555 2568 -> -3.9 mm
